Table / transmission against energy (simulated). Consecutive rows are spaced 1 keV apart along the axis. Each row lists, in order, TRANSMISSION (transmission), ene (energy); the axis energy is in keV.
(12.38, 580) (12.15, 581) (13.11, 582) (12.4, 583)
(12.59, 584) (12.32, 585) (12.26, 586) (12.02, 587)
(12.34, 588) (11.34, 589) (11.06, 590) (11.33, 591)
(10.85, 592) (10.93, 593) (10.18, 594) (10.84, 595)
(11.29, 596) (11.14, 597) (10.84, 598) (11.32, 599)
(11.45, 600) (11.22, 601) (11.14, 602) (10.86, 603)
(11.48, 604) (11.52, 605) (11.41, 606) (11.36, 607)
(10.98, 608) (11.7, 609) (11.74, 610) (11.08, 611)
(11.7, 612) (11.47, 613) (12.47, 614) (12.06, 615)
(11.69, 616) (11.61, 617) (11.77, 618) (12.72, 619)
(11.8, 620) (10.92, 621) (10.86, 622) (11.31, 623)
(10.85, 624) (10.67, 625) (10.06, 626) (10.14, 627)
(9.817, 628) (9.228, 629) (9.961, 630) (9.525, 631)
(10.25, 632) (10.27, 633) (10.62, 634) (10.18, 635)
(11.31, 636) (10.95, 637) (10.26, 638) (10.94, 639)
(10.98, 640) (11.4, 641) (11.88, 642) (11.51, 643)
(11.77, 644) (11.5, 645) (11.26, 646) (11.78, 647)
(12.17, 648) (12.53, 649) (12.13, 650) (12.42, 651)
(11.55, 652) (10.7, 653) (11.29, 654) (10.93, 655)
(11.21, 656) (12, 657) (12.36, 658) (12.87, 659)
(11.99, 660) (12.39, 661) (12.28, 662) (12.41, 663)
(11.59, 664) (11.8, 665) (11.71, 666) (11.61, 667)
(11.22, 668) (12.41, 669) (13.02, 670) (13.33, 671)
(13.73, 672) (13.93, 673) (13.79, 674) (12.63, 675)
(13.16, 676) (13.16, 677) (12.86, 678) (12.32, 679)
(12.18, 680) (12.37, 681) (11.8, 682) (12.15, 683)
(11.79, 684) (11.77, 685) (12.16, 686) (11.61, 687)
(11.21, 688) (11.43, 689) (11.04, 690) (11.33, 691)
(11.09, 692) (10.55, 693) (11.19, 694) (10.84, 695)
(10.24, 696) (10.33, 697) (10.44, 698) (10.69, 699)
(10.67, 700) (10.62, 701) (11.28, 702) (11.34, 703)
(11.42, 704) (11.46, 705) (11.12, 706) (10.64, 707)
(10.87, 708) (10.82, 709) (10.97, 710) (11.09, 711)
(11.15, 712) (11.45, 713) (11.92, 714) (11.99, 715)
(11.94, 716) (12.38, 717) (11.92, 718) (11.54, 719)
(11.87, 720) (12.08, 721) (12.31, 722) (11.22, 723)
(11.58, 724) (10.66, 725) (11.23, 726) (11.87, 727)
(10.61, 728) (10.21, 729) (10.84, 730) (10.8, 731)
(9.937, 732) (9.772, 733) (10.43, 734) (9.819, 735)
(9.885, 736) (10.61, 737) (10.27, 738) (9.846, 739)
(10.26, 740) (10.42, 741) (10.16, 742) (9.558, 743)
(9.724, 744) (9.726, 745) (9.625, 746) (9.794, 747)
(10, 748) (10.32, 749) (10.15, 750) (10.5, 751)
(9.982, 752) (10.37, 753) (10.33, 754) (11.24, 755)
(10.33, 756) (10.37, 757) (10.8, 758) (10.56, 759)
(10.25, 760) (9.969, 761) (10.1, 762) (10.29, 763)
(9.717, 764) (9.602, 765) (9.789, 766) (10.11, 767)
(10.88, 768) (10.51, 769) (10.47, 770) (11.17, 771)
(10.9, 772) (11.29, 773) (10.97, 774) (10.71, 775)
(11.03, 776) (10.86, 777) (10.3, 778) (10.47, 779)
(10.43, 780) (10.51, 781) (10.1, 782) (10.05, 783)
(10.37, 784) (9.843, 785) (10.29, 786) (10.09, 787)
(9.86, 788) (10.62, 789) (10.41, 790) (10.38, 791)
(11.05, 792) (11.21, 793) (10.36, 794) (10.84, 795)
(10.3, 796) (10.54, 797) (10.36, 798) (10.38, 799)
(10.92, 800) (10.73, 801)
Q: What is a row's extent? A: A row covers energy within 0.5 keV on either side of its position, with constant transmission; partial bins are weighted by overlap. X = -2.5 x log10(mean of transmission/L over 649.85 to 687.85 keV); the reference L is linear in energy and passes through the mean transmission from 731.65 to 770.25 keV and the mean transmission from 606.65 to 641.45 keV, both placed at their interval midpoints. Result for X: -0.14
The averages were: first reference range 11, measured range 12.2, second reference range 10.2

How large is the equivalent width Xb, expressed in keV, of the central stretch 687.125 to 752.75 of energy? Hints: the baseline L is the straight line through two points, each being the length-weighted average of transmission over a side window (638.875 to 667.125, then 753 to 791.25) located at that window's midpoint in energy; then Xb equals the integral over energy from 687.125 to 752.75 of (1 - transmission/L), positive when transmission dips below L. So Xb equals 1.17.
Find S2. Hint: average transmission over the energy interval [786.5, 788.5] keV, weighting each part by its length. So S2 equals 9.97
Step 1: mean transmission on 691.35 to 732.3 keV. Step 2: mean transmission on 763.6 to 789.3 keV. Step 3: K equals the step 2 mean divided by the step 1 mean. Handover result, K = 0.9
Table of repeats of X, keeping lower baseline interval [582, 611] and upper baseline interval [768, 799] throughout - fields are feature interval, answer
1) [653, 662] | -0.06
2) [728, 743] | 0.06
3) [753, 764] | 0.03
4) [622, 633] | 0.11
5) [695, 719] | -0.02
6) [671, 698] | -0.09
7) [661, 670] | -0.08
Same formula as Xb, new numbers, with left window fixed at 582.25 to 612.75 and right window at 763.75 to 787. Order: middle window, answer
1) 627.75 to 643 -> 0.9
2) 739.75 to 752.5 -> 0.7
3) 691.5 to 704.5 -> 0.1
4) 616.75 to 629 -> 0.4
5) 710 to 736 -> -1.1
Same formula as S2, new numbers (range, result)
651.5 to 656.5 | 11.1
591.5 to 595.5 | 10.7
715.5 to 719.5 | 11.9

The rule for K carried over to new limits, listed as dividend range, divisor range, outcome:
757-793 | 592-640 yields 0.95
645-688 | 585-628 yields 1.08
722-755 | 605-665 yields 0.91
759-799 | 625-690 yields 0.89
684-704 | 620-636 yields 1.07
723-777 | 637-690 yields 0.87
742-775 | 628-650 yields 0.94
